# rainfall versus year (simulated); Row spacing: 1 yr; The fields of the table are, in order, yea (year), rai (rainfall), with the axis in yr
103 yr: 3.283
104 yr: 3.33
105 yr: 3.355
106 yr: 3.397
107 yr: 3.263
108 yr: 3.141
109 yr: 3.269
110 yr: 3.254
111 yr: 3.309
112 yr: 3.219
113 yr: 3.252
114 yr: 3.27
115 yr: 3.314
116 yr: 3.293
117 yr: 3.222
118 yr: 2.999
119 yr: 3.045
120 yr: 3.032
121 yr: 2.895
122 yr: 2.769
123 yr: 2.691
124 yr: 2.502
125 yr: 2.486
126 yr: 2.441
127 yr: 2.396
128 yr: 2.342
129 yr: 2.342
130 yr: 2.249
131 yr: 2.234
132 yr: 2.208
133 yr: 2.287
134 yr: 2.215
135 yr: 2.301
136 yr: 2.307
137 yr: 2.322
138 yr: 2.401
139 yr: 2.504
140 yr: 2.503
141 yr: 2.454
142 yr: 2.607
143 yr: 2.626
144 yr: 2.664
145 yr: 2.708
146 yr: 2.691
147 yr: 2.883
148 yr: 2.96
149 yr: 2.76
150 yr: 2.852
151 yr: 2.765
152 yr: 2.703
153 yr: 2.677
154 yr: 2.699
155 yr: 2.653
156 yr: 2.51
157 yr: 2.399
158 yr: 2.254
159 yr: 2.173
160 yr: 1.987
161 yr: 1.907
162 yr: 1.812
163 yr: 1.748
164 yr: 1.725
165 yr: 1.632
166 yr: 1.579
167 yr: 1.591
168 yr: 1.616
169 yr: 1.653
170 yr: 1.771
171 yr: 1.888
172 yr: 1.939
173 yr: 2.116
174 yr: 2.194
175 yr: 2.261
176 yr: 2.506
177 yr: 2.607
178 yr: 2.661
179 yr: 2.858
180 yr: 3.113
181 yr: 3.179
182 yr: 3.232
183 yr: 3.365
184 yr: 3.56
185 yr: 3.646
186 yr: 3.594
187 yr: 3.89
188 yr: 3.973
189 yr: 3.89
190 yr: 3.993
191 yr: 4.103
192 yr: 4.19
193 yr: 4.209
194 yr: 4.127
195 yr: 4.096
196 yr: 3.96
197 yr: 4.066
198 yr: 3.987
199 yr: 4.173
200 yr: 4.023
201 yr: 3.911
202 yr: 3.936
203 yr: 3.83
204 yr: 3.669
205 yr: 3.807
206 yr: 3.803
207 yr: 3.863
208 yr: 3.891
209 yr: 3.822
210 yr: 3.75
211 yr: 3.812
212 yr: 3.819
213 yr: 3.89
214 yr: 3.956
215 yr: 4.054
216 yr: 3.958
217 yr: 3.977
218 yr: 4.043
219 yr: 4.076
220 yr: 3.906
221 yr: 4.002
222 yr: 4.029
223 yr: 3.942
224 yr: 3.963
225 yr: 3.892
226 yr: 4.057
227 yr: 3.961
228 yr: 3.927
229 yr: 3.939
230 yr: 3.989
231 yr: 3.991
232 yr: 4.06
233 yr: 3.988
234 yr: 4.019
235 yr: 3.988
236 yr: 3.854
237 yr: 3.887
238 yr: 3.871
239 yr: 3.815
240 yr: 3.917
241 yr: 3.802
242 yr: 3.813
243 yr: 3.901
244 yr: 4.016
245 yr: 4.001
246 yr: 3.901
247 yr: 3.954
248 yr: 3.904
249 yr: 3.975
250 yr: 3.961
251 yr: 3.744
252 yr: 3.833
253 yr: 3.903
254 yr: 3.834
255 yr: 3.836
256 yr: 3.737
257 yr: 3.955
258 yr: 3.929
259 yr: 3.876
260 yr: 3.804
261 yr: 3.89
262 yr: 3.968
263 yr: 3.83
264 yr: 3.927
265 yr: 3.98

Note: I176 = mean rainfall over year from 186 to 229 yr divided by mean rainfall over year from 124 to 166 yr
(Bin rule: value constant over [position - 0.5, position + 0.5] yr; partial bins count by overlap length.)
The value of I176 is 1.65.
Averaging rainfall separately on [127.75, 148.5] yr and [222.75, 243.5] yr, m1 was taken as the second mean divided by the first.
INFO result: 1.59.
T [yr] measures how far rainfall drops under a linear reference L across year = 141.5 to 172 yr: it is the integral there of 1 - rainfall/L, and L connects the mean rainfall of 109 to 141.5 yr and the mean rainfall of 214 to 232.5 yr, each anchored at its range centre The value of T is 8.0 yr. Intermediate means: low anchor 2.7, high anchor 3.99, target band 2.28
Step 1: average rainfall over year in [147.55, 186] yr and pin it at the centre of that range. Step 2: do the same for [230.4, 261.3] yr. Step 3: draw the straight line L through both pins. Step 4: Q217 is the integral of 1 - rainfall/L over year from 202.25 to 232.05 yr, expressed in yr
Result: -5.0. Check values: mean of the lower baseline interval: 2.42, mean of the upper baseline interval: 3.9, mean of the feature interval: 3.92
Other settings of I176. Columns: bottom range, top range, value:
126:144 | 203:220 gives 1.63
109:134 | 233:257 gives 1.39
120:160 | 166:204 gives 1.28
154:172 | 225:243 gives 2.01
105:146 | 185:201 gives 1.46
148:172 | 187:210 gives 1.84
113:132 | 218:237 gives 1.45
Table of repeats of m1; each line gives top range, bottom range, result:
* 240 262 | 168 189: 1.39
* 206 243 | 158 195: 1.43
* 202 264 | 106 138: 1.41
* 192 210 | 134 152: 1.52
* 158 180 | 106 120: 0.63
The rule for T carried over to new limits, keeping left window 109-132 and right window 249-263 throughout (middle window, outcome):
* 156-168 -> 4.74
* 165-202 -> 2.17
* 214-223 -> -1.04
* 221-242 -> -1.49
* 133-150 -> 2.51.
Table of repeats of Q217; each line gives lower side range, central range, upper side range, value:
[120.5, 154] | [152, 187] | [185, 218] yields 9.08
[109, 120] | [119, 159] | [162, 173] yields -1.00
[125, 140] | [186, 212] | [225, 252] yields -4.78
